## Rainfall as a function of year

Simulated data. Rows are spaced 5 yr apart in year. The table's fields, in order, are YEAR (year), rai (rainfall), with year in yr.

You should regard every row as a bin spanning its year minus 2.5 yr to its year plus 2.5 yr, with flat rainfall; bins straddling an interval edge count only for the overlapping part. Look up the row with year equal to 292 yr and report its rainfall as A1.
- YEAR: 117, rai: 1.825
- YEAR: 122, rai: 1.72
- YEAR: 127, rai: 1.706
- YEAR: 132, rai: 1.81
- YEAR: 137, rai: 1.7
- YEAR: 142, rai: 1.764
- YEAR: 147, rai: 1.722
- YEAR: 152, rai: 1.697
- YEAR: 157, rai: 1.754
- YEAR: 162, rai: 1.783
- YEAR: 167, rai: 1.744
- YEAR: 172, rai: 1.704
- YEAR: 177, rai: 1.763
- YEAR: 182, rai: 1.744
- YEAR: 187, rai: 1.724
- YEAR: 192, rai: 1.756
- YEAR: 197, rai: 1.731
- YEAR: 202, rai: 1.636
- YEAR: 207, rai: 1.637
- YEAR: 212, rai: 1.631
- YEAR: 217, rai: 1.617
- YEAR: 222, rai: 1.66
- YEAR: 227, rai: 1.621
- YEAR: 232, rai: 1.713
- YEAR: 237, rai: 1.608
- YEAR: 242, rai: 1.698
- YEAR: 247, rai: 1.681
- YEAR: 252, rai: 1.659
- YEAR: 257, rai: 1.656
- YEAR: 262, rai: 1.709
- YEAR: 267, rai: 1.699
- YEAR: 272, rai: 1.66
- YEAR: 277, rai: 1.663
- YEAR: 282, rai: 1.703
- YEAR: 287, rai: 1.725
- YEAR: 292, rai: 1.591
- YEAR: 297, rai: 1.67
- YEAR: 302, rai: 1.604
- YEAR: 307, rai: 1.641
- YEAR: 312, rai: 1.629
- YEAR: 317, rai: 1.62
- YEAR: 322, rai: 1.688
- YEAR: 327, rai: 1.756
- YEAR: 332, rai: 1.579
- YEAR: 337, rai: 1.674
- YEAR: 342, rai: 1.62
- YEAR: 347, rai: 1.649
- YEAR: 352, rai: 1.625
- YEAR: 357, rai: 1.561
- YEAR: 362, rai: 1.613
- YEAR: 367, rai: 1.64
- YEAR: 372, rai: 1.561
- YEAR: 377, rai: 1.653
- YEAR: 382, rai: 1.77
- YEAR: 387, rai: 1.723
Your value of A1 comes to 1.591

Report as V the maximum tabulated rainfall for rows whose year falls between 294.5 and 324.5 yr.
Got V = 1.688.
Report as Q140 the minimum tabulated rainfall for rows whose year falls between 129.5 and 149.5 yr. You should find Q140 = 1.7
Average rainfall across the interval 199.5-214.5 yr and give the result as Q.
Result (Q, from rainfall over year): 1.63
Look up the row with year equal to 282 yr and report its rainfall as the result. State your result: 1.703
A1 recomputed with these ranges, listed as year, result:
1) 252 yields 1.659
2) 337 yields 1.674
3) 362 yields 1.613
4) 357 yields 1.561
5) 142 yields 1.764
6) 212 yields 1.631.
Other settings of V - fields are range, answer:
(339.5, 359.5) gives 1.649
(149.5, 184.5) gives 1.783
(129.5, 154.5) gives 1.81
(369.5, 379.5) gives 1.653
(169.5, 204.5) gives 1.763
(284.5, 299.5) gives 1.725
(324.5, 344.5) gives 1.756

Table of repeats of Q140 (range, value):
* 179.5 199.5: 1.724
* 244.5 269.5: 1.656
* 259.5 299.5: 1.591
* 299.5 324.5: 1.604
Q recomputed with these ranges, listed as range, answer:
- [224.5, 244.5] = 1.66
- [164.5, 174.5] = 1.72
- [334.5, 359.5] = 1.63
